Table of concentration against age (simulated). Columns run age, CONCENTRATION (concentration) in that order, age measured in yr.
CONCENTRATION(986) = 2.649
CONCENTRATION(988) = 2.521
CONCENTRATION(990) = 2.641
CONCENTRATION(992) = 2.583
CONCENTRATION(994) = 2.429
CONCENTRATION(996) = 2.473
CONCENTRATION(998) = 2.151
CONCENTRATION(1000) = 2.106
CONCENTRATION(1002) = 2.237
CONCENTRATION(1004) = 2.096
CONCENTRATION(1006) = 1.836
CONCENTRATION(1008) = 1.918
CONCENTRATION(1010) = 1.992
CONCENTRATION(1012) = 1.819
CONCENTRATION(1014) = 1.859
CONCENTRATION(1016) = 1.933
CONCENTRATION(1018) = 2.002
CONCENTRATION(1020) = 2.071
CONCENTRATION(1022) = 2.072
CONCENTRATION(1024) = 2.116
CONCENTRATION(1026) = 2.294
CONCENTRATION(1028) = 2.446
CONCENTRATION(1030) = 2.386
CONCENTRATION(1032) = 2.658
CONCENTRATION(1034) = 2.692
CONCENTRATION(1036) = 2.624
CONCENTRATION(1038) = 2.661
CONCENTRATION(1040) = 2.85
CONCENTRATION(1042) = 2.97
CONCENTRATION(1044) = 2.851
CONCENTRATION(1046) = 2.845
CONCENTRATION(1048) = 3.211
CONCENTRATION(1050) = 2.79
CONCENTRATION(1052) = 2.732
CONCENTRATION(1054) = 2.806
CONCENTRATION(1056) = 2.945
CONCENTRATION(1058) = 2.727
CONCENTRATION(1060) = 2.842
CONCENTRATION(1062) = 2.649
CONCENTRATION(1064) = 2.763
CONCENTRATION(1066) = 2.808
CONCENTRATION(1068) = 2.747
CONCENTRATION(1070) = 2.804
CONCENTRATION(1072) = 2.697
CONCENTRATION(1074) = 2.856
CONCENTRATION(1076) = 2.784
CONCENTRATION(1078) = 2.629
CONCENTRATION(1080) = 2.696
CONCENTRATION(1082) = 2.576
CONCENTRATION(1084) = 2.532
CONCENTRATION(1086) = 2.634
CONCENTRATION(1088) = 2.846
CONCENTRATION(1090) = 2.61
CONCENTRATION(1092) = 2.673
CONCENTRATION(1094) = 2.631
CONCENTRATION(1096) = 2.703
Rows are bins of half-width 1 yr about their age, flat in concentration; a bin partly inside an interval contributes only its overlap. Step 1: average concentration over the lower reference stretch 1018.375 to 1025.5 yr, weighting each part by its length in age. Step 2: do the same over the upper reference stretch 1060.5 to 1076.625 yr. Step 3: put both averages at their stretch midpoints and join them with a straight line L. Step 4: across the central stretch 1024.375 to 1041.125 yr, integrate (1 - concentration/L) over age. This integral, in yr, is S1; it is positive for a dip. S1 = -2.3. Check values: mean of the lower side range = 2.09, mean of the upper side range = 2.77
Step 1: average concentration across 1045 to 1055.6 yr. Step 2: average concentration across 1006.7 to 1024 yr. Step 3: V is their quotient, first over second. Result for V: 1.47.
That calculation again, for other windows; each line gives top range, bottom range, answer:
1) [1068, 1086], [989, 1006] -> 1.17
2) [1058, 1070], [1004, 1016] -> 1.45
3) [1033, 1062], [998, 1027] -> 1.39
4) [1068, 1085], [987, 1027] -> 1.25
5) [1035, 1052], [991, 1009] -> 1.29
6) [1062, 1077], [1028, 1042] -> 1.04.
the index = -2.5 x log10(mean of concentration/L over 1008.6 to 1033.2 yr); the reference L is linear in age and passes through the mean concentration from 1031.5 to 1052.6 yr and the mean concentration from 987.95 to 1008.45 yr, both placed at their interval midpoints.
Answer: 0.19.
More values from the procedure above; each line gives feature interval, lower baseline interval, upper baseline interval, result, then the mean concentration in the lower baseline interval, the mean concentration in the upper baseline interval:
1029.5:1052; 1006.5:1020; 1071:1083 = -0.22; 1.93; 2.71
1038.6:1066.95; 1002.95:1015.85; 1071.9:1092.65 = -0.20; 1.92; 2.68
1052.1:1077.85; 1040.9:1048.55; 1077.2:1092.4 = 0.01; 2.95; 2.65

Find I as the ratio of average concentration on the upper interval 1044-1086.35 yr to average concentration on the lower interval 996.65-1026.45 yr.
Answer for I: 1.4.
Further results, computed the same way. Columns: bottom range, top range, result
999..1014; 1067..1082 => 1.37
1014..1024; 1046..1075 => 1.40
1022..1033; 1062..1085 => 1.15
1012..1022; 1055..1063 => 1.42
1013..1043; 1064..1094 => 1.14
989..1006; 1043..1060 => 1.24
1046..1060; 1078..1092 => 0.92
